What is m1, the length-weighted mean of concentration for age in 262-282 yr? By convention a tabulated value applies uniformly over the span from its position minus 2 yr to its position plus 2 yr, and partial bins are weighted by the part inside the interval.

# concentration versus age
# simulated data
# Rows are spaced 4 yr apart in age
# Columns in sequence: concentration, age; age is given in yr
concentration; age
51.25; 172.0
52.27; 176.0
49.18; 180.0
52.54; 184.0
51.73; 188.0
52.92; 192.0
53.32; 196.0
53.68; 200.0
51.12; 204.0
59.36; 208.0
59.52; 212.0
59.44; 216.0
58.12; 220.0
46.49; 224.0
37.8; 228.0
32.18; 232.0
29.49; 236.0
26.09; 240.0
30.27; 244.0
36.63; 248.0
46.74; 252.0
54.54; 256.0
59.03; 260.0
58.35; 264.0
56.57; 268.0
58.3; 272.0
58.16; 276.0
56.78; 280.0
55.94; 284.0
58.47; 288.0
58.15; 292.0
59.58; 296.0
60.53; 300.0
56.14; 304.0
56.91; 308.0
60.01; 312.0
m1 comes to 57.6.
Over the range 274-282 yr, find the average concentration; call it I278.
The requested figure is 57.5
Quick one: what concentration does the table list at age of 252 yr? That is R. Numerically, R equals 46.74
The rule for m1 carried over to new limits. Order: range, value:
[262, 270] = 57.5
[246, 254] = 41.7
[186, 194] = 52.3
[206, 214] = 59.4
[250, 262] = 53.4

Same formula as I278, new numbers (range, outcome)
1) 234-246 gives 28.6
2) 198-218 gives 56.6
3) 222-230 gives 42.1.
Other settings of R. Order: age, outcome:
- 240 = 26.09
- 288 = 58.47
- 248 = 36.63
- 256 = 54.54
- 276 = 58.16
